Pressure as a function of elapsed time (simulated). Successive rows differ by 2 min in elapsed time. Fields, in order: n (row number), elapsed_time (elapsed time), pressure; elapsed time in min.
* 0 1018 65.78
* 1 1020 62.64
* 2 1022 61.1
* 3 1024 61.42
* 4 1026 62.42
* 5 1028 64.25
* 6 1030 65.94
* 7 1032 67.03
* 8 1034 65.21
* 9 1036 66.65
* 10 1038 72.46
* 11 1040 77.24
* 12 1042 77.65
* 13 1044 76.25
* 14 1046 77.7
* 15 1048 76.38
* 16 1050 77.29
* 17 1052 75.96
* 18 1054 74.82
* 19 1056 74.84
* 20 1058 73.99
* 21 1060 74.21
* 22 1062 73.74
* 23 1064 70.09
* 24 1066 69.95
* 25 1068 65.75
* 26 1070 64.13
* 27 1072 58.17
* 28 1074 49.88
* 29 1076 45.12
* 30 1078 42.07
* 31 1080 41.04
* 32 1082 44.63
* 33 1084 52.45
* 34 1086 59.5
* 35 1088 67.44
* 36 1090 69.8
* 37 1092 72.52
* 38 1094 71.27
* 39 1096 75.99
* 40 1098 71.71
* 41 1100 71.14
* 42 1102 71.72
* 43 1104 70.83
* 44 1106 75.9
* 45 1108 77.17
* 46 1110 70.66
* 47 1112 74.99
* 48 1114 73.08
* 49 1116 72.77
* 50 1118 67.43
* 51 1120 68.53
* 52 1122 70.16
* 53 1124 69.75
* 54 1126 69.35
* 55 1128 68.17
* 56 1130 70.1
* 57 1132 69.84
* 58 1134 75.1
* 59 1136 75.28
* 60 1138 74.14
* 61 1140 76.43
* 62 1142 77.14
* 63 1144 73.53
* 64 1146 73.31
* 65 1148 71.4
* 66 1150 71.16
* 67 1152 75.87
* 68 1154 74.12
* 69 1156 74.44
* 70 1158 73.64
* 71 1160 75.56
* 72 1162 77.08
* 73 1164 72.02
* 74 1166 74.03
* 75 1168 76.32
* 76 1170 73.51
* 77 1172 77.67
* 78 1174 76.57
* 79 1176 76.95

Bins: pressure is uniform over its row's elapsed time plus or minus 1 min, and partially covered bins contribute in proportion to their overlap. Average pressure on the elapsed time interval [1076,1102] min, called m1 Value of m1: 61.4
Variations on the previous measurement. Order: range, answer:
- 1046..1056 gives 76.1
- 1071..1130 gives 65.4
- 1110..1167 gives 72.8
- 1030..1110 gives 67.7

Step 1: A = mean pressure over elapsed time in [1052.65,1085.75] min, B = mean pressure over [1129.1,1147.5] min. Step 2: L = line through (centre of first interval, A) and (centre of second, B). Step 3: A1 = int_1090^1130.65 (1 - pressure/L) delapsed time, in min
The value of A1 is -1.8 min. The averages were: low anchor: 61.1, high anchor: 73.8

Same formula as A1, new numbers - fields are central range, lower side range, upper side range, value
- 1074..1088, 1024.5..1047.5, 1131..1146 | 4.5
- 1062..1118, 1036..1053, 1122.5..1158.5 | 7.0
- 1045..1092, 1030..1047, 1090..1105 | 5.0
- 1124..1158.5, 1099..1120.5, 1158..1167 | 0.3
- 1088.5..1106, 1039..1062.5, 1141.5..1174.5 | 0.8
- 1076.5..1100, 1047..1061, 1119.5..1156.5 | 4.2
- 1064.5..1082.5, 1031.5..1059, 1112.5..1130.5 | 4.6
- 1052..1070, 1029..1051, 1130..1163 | 0.3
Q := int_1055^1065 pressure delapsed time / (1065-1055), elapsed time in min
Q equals 73.4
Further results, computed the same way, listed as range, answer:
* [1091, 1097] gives 73.3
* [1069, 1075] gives 57.4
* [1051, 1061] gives 74.8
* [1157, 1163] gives 75.4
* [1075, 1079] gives 43.6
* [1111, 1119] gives 72.1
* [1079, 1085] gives 46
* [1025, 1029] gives 63.3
